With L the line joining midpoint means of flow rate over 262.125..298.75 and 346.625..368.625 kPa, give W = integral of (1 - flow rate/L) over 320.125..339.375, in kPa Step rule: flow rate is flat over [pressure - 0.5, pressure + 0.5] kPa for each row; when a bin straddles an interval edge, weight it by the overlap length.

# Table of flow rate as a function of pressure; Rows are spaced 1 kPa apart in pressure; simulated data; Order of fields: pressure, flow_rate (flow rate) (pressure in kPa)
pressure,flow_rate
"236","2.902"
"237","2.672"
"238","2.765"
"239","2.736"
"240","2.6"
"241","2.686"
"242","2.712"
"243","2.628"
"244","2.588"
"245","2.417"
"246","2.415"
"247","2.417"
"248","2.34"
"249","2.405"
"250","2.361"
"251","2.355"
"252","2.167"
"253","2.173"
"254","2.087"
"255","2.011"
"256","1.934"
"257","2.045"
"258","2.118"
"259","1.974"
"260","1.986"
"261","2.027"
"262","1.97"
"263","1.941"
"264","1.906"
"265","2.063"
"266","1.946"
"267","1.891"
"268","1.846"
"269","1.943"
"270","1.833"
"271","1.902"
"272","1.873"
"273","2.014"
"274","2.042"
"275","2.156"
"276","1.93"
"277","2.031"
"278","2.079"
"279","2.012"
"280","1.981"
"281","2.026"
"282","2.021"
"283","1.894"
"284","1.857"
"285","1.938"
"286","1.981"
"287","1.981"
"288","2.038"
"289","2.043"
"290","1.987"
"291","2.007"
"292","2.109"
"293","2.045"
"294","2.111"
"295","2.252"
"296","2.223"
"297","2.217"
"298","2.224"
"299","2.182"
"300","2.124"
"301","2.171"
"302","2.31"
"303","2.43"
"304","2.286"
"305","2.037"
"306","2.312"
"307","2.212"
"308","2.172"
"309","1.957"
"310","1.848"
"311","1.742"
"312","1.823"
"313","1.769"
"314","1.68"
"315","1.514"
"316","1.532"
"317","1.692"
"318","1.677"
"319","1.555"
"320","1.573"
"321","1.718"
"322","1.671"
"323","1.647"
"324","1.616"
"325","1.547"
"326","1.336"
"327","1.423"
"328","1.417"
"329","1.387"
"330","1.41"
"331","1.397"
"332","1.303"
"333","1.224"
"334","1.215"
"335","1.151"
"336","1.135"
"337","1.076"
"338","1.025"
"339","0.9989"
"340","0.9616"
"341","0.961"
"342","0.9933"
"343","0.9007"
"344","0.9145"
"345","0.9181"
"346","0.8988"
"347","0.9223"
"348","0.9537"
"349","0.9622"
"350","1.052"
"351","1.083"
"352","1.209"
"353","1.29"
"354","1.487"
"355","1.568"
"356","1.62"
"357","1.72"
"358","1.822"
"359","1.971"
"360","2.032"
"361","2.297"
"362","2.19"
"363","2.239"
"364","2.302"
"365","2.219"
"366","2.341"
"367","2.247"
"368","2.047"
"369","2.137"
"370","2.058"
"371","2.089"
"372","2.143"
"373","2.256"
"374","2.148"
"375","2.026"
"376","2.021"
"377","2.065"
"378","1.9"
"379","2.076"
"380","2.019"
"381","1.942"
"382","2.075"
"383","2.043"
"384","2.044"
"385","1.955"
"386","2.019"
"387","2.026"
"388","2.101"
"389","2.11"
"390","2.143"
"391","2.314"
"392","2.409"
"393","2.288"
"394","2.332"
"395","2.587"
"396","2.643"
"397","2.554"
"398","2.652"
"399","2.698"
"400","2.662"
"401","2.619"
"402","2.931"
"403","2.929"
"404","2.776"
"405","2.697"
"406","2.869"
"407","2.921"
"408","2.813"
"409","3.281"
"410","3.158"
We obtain 4.9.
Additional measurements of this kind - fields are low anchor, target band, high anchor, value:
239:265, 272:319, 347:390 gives 2.5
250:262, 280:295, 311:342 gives -1.9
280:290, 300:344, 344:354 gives -3.3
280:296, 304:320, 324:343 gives -2.3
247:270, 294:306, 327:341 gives -4.7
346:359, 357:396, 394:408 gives -3.3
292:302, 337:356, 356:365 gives 9.2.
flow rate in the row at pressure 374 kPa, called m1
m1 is 2.148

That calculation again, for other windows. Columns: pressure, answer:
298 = 2.224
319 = 1.555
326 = 1.336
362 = 2.19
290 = 1.987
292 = 2.109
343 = 0.9007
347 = 0.9223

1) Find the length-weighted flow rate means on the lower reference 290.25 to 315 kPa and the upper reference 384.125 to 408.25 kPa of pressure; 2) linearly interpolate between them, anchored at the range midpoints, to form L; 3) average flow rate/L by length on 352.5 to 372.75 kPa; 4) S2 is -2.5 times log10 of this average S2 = 0.18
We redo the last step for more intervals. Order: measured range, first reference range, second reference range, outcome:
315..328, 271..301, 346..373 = 0.21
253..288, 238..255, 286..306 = 0.16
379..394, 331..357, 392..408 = 0.09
